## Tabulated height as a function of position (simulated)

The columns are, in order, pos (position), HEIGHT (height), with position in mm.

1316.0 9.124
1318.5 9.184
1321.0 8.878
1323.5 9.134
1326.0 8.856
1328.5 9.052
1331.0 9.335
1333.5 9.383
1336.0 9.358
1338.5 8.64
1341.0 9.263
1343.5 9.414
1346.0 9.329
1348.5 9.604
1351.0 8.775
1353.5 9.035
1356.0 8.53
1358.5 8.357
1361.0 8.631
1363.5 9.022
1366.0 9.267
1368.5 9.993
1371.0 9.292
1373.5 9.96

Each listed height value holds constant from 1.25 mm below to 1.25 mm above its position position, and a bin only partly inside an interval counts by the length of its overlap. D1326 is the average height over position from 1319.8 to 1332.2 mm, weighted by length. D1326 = 9.05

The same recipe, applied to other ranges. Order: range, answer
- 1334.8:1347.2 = 9.2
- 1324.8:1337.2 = 9.2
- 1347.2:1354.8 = 9.14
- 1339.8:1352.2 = 9.28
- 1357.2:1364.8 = 8.67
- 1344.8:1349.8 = 9.46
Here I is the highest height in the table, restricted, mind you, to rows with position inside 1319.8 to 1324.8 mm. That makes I 9.134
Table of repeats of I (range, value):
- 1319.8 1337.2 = 9.383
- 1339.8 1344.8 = 9.414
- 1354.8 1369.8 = 9.993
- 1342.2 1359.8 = 9.604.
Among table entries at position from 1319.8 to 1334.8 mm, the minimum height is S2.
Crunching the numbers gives 8.856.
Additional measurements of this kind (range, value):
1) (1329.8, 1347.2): 8.64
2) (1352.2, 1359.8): 8.357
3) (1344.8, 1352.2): 8.775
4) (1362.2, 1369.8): 9.022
